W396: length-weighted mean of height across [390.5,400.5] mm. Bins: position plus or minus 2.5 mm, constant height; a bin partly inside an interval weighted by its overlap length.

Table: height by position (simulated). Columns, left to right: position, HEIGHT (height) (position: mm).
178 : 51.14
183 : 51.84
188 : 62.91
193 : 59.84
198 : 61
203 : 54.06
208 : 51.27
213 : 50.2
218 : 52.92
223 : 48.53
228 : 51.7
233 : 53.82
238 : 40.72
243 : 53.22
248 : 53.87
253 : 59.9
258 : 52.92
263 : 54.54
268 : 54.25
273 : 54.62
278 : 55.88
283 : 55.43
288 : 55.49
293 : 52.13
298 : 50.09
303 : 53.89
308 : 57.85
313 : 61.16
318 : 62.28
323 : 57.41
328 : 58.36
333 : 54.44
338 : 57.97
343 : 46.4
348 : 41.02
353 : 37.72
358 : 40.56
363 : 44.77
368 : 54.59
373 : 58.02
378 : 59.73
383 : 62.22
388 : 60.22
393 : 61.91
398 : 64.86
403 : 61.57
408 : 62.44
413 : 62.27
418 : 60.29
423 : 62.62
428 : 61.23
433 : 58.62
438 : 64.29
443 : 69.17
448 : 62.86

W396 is 63.4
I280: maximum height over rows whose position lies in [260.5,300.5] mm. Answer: 55.88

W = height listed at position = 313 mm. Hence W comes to 61.16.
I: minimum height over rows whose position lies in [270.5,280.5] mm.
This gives 54.62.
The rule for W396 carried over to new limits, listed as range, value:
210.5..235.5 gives 51.4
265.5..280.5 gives 54.9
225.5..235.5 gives 52.8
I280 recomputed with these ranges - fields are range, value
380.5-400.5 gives 64.86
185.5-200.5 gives 62.91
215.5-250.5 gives 53.87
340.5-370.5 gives 54.59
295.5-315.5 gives 61.16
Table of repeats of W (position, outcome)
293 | 52.13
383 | 62.22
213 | 50.2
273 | 54.62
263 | 54.54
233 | 53.82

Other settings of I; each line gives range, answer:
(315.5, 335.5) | 54.44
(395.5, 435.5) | 58.62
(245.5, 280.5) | 52.92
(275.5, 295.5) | 52.13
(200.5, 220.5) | 50.2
